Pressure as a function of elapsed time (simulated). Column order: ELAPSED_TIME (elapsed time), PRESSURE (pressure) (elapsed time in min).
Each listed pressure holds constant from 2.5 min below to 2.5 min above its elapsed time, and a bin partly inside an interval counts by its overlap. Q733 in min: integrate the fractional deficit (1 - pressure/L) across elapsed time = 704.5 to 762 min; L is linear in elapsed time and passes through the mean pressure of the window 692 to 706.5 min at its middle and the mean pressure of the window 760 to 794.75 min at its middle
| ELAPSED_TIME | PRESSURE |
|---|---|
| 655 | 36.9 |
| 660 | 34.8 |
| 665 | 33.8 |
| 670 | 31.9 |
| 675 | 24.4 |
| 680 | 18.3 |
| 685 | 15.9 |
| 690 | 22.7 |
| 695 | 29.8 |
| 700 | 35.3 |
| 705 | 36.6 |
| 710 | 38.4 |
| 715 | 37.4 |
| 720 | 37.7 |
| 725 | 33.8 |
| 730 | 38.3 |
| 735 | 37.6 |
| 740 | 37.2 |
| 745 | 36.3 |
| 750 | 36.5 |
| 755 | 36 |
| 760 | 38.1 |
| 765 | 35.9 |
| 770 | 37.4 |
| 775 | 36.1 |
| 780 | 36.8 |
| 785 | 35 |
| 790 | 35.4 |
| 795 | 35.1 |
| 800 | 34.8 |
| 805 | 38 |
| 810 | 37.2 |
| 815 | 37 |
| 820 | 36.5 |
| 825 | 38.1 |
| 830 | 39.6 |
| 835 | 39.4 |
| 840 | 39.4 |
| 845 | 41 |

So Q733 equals -4.1 min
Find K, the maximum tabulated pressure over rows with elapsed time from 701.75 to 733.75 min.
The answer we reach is 38.4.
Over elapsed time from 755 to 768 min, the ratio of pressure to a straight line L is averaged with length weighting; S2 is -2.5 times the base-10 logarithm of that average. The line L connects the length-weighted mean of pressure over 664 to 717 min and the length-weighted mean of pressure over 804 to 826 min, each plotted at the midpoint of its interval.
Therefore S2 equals -0.09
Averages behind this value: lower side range 29.3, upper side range 37.3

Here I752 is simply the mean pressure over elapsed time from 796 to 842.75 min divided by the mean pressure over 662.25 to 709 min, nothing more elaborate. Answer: 1.3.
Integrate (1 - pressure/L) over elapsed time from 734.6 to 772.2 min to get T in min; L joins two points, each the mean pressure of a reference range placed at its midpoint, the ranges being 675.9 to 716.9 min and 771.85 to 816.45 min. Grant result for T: -4.2 min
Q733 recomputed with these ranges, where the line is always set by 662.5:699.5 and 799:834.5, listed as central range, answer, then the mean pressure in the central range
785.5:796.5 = 0.03 min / 35.2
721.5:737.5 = -3.55 min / 36.6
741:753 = -1.90 min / 36.5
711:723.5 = -3.64 min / 37.4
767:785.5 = -1.32 min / 36.5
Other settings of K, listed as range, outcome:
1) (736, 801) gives 38.1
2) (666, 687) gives 31.9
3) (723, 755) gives 38.3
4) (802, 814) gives 38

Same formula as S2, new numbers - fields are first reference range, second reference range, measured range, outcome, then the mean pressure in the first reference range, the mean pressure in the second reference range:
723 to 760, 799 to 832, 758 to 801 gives 0.028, 36.7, 37.4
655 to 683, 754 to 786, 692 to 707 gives -0.068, 29.2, 36.6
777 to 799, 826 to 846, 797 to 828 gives 0.020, 35.5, 39.6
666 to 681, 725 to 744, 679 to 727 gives 0.034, 26.4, 37.1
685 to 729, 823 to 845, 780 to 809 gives 0.047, 33.1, 39.4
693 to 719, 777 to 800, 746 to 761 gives -0.033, 35.7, 35.5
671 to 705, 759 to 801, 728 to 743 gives -0.211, 25.6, 36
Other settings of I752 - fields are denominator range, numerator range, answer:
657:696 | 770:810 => 1.36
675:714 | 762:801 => 1.27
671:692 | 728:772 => 1.75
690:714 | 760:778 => 1.08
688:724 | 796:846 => 1.11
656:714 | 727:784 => 1.24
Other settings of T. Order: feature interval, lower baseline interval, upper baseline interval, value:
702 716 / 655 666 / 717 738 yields -0.4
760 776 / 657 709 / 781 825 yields -1.3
